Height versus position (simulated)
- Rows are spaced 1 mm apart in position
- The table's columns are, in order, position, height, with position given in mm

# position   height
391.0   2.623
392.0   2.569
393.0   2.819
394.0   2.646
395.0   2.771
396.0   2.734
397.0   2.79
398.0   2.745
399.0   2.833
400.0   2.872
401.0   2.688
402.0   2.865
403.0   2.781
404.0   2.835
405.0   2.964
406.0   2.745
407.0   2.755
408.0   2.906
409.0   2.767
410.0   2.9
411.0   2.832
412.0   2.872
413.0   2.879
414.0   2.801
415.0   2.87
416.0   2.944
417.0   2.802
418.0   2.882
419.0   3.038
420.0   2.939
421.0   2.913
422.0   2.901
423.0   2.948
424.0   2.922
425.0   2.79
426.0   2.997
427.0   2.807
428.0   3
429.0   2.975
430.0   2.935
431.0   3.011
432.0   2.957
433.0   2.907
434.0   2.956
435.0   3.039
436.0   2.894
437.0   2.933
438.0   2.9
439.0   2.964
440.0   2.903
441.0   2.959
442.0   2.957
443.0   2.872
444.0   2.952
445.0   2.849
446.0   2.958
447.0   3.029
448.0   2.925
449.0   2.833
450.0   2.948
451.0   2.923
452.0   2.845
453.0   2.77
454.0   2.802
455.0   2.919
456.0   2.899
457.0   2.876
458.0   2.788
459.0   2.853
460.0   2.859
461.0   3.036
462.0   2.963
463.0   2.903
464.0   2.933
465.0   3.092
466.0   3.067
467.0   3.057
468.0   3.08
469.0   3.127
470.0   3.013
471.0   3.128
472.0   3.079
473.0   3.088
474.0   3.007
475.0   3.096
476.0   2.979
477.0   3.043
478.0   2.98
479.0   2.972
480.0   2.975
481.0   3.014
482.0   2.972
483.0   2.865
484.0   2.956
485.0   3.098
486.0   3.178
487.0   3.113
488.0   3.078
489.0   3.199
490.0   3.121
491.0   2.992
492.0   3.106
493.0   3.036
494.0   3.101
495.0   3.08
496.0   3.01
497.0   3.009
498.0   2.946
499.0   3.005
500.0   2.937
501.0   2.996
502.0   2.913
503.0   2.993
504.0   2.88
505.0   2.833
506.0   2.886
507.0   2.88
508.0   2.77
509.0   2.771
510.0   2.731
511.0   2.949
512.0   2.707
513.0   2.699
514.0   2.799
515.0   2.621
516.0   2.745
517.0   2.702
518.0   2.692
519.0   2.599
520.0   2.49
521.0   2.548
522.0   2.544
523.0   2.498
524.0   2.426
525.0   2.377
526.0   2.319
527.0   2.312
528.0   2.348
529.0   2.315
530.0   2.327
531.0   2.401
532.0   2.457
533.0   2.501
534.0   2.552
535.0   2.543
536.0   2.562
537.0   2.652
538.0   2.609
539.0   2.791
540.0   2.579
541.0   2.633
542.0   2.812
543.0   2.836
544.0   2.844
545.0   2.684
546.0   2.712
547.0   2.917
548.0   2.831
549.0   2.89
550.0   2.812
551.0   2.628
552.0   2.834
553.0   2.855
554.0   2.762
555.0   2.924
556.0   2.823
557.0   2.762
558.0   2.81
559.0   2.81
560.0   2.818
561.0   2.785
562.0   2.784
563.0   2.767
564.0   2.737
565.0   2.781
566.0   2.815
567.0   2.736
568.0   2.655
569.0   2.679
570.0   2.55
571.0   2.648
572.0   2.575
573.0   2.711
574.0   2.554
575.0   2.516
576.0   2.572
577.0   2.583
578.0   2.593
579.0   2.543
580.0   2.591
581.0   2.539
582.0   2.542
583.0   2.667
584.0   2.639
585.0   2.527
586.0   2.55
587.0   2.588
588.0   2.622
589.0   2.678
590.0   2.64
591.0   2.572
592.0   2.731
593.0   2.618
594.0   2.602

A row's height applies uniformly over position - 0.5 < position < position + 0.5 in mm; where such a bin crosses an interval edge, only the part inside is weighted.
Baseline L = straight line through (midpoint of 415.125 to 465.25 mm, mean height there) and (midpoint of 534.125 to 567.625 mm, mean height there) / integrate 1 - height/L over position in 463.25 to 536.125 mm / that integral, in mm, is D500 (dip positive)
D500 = -0.14 mm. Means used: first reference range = 2.92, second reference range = 2.76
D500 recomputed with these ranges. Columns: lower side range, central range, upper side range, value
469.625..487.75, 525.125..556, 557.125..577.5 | 1.7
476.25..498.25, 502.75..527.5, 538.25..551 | 2.1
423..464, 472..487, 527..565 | -1.0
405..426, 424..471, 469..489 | 0.3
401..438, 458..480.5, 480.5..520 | -0.8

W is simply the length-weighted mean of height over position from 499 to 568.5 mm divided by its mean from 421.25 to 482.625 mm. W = 0.92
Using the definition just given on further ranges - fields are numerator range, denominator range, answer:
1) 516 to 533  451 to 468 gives 0.85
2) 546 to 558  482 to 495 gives 0.92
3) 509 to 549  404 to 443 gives 0.90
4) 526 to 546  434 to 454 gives 0.88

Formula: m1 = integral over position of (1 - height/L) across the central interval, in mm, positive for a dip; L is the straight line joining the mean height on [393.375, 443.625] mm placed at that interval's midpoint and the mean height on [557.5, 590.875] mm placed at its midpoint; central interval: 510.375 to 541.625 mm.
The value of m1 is 1.9 mm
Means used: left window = 2.88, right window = 2.65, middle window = 2.56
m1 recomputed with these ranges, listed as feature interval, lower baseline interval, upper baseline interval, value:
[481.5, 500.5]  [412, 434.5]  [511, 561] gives -2.0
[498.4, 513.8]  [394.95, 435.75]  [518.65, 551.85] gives -1.2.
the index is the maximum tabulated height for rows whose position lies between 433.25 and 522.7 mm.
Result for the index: 3.199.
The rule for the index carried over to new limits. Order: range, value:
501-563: 2.996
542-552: 2.917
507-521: 2.949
